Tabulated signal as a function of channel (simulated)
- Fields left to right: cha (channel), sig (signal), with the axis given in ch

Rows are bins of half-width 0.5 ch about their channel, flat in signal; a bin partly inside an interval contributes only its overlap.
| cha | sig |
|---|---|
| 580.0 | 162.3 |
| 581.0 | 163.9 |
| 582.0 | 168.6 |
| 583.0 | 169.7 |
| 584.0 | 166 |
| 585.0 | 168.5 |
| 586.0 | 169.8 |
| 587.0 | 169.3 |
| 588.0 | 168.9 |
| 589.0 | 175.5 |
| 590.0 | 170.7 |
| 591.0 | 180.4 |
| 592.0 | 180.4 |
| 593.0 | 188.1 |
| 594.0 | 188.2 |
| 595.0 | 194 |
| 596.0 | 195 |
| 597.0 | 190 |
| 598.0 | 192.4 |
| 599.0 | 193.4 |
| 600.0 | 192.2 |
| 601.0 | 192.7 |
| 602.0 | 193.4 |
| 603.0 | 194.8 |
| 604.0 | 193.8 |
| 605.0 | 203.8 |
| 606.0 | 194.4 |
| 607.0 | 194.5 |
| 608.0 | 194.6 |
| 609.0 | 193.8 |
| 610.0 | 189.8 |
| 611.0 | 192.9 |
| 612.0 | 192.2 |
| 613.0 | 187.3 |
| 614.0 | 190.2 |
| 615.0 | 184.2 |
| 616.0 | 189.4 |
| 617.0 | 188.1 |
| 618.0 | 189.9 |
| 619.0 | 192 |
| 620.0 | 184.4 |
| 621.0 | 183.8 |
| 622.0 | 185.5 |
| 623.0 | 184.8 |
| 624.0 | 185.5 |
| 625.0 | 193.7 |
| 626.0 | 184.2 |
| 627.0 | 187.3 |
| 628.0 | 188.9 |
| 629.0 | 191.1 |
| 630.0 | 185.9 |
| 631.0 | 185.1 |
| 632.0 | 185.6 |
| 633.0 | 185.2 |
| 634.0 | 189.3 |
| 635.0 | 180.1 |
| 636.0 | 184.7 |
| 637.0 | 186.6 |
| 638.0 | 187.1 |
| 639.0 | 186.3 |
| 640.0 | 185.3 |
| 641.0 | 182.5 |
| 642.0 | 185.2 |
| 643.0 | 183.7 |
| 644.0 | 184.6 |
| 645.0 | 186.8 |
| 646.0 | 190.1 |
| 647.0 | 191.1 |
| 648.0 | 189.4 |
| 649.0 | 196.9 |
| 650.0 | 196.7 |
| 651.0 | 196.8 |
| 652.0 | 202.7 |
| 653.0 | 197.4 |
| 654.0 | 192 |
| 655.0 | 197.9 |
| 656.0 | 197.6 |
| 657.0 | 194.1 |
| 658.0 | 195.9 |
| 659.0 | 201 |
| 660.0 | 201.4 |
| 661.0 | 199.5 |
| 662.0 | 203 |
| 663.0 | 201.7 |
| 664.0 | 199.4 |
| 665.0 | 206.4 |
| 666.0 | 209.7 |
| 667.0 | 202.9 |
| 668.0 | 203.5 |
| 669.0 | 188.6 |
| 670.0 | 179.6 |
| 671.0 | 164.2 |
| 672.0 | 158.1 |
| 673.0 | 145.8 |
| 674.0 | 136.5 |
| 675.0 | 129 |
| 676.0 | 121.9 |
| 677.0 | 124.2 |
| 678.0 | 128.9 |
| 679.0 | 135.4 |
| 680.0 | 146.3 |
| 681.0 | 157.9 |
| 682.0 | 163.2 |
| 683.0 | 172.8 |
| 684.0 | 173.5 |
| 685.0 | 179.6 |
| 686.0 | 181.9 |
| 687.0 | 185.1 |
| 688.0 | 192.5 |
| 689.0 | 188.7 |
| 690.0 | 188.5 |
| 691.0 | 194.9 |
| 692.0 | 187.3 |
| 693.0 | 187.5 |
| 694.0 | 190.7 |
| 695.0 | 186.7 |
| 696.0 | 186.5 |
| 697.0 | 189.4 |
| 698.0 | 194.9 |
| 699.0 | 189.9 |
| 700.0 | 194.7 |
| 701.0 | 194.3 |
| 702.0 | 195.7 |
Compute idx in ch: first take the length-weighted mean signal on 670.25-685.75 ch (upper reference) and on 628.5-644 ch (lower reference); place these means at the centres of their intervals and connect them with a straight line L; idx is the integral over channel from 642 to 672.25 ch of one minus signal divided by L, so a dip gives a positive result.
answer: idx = -4.8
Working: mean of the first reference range 186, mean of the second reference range 150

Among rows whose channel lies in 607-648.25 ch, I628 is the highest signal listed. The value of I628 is 194.6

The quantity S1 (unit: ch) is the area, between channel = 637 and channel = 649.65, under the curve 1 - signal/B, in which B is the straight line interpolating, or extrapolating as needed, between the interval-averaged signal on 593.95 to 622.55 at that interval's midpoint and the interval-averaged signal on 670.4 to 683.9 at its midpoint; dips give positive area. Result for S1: -1.4 ch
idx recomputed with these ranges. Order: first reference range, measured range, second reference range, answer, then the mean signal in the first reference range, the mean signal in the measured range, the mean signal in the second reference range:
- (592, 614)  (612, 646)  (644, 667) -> 1.5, 193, 187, 197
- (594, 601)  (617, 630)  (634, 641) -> 0.0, 192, 188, 185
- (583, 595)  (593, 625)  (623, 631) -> -1.6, 176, 191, 188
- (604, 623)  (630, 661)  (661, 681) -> -2.2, 191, 191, 168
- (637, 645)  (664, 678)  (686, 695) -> 1.5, 185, 167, 189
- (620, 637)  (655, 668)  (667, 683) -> -3.0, 186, 201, 154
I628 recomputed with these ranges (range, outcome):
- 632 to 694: 209.7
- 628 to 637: 191.1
